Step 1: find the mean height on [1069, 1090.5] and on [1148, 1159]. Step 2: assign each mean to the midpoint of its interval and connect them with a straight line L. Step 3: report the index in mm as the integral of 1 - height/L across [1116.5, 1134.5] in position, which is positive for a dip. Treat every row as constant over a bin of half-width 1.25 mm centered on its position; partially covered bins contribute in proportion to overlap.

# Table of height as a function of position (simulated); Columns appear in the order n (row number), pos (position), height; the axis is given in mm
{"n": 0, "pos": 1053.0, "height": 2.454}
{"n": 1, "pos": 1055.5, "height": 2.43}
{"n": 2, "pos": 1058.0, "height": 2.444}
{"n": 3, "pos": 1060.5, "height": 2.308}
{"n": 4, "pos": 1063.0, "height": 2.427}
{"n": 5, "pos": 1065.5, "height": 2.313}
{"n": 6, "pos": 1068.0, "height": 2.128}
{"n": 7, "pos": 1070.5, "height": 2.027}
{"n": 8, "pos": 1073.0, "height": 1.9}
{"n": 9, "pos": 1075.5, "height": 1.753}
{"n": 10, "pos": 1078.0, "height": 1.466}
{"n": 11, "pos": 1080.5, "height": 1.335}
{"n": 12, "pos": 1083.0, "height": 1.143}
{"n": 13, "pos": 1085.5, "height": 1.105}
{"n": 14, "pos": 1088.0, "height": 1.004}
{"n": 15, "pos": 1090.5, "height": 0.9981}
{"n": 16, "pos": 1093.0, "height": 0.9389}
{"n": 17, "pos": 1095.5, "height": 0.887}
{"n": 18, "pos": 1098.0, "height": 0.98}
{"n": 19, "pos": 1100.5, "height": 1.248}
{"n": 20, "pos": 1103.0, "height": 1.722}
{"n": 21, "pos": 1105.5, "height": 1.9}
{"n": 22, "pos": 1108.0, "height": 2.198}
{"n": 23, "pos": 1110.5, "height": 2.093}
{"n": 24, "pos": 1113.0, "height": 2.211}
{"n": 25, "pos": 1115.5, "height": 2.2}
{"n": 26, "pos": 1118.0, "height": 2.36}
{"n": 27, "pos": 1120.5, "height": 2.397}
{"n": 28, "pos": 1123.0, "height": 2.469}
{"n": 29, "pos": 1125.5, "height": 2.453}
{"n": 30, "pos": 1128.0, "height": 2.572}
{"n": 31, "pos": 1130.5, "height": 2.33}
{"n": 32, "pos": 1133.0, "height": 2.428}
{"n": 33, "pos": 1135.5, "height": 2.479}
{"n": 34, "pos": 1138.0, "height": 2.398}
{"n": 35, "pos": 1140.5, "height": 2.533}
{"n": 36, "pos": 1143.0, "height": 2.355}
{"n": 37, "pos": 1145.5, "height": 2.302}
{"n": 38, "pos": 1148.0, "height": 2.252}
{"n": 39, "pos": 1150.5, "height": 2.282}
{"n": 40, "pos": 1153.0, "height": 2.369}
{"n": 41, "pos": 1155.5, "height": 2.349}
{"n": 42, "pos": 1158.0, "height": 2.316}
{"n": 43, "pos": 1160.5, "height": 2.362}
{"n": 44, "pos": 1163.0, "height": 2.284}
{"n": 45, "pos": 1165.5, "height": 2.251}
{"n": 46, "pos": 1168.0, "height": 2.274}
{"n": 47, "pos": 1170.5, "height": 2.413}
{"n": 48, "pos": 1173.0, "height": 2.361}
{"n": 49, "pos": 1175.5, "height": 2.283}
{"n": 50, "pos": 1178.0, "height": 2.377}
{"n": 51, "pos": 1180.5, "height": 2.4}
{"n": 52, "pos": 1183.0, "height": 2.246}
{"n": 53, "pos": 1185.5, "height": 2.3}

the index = -4.0 mm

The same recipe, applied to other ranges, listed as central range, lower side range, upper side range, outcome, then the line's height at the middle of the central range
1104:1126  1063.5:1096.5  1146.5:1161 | -4.1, 1.88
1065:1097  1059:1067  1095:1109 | 9.0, 1.96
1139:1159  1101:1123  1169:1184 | -0.8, 2.25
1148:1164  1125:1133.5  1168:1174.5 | 0.5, 2.39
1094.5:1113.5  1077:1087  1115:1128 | 2.8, 1.89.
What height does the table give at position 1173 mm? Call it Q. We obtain 2.361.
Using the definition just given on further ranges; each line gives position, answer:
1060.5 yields 2.308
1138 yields 2.398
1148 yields 2.252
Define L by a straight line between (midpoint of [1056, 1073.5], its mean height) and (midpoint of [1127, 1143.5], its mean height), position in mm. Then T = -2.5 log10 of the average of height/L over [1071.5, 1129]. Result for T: 0.35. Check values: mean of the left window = 2.24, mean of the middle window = 1.71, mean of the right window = 2.44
